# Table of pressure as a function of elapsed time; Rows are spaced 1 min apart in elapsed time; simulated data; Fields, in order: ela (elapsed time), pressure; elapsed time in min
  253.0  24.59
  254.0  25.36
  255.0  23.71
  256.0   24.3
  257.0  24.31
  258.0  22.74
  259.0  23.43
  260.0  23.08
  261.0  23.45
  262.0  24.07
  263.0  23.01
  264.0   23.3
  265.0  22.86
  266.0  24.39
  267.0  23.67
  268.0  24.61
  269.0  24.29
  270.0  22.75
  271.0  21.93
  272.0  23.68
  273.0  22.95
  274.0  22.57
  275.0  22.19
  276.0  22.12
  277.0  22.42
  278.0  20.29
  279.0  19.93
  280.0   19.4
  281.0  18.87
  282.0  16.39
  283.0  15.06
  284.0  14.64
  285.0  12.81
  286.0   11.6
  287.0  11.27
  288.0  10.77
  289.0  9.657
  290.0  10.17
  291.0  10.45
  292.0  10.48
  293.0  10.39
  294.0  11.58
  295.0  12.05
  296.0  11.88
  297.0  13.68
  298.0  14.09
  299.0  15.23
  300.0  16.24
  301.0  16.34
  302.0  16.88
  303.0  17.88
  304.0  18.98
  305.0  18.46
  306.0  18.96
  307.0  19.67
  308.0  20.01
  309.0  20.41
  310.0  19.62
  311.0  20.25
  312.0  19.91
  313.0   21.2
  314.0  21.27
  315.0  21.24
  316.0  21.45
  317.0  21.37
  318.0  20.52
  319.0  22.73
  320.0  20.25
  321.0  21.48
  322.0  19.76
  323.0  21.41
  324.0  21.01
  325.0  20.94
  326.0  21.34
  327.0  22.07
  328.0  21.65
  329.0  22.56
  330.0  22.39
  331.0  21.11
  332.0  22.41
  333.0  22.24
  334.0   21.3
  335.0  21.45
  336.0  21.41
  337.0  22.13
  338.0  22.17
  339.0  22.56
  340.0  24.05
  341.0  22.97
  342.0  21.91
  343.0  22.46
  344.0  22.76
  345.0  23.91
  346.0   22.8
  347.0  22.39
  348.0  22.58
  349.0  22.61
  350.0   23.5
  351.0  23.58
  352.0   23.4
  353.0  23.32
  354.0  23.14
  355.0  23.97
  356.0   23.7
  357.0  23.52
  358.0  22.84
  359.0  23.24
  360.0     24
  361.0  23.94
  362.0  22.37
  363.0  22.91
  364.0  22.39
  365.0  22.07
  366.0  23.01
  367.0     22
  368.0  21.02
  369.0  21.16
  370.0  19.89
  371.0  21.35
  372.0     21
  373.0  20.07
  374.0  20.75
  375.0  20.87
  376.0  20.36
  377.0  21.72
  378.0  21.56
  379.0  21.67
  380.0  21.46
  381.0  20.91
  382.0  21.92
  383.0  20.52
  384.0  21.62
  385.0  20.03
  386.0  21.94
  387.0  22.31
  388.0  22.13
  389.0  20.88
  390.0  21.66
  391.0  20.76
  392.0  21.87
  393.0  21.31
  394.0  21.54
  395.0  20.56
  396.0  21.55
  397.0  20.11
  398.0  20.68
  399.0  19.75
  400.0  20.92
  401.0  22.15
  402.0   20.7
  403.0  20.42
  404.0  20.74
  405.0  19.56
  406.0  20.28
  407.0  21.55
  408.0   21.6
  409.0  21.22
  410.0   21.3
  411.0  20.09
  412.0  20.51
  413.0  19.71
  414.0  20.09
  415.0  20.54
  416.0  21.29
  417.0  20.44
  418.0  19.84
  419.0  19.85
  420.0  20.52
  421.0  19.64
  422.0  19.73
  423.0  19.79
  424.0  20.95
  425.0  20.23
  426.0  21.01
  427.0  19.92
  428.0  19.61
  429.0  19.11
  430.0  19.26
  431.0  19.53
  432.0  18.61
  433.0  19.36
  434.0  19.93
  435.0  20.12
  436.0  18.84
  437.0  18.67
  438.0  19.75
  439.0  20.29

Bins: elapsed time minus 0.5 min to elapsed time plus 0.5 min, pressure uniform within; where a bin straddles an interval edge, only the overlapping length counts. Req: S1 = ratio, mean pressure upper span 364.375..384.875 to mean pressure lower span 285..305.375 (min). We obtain 1.6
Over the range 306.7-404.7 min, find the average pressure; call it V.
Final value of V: 21.7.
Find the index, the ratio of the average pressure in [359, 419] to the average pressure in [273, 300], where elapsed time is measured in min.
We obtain 1.4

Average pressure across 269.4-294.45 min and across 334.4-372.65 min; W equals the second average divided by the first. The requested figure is 1.36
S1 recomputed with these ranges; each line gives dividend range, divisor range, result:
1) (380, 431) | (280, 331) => 1.19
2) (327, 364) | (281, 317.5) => 1.43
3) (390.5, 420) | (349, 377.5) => 0.93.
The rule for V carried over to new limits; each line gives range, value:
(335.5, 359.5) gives 23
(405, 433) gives 20.2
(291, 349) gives 19.8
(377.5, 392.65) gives 21.4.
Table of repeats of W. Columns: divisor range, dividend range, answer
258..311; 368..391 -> 1.16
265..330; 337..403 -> 1.18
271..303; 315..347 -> 1.38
